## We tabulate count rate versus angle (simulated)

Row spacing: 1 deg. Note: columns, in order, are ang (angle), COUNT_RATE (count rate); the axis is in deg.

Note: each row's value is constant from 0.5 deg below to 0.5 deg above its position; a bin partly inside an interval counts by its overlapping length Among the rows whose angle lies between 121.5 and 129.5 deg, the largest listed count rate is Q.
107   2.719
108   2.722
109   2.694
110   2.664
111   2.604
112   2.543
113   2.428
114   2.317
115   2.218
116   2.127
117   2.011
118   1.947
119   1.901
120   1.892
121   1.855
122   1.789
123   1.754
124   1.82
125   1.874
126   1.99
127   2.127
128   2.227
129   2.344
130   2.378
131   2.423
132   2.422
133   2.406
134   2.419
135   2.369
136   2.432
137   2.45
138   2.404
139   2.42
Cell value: 2.344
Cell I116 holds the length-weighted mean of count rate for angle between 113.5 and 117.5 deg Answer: 2.17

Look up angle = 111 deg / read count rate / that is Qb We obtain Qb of 2.604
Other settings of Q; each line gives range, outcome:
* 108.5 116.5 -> 2.694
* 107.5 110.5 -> 2.722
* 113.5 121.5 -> 2.317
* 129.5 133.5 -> 2.423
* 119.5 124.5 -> 1.892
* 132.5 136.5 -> 2.432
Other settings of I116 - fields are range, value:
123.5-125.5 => 1.85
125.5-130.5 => 2.21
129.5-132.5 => 2.41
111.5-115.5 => 2.38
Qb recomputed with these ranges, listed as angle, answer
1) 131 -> 2.423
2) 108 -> 2.722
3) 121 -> 1.855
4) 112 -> 2.543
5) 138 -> 2.404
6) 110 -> 2.664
